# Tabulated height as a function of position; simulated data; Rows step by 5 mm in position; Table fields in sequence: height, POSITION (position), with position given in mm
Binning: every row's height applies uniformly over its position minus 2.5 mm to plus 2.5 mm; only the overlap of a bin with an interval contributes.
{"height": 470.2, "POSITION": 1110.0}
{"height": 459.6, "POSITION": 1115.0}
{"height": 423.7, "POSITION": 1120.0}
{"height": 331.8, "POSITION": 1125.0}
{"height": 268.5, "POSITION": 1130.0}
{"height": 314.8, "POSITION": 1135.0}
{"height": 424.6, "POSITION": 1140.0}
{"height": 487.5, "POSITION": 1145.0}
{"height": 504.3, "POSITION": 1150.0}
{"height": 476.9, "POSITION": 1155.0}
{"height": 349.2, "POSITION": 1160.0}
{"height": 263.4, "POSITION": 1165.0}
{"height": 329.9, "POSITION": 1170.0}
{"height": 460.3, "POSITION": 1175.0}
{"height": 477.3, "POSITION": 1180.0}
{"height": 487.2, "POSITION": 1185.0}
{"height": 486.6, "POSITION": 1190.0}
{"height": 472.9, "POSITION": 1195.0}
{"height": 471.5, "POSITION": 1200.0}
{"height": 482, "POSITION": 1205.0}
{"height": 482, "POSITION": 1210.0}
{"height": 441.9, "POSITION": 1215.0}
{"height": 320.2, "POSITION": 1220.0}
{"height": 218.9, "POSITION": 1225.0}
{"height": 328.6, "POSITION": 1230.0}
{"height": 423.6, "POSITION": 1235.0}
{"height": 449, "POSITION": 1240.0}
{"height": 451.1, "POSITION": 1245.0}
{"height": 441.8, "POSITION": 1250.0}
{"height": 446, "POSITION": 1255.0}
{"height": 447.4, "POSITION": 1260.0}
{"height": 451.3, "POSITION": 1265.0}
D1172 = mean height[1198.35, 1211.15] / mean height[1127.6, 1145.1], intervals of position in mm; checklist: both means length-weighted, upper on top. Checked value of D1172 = 1.33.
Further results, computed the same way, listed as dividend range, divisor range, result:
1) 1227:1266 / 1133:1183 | 1.04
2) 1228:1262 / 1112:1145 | 1.12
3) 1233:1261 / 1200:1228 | 1.12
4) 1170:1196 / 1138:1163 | 1.04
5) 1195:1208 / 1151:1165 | 1.20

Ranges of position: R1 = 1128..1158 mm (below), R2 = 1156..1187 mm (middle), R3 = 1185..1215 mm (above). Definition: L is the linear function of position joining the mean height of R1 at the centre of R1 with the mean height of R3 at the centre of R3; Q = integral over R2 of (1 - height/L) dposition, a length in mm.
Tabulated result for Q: 3.4 mm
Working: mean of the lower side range 414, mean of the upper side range 477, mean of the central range 397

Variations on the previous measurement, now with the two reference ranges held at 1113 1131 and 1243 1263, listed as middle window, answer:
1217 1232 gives 4.81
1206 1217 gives -1.07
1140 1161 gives -3.57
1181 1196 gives -2.56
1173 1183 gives -1.56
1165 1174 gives 1.55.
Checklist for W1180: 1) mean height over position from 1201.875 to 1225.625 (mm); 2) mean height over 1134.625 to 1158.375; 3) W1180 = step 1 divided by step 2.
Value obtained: 0.90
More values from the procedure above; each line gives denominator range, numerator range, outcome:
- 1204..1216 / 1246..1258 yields 0.95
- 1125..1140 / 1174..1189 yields 1.49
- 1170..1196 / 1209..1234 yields 0.77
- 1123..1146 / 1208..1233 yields 1.00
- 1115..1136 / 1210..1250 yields 1.10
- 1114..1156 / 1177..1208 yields 1.18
